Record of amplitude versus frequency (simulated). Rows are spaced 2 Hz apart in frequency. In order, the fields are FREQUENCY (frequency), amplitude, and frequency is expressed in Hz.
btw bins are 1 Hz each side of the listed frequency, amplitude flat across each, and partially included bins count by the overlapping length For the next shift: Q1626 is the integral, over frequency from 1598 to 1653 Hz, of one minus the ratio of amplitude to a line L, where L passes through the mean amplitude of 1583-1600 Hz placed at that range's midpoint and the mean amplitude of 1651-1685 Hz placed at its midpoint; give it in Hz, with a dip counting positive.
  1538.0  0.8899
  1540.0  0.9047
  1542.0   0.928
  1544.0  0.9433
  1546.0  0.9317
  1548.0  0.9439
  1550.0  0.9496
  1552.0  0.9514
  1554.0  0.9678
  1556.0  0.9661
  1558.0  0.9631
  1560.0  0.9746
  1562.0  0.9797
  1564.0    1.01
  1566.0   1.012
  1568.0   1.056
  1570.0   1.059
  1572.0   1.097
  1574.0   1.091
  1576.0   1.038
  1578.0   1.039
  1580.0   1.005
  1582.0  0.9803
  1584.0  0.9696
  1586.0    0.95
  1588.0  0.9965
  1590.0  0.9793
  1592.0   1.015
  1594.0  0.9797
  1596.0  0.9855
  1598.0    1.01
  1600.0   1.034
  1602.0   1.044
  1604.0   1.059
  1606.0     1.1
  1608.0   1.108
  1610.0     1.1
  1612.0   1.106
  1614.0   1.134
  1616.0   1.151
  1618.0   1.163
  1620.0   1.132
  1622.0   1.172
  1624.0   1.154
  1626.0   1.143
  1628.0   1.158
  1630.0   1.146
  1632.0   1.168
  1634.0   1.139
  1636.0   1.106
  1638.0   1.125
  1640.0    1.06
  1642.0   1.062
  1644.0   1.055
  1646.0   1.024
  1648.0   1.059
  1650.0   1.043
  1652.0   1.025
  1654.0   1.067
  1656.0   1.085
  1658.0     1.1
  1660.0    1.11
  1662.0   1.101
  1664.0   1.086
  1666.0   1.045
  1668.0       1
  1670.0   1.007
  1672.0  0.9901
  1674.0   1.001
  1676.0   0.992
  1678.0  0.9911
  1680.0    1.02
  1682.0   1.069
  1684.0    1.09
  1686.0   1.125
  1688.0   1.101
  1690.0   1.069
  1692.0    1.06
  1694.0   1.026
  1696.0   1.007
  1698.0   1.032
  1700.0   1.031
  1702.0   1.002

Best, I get -4.7 Hz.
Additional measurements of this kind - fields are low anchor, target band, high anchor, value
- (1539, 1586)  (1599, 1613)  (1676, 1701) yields -1.0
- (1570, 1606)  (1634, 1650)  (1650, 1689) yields -0.5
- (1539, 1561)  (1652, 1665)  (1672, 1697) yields -0.8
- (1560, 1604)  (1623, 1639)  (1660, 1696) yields -1.7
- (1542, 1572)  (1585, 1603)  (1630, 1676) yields 0.3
